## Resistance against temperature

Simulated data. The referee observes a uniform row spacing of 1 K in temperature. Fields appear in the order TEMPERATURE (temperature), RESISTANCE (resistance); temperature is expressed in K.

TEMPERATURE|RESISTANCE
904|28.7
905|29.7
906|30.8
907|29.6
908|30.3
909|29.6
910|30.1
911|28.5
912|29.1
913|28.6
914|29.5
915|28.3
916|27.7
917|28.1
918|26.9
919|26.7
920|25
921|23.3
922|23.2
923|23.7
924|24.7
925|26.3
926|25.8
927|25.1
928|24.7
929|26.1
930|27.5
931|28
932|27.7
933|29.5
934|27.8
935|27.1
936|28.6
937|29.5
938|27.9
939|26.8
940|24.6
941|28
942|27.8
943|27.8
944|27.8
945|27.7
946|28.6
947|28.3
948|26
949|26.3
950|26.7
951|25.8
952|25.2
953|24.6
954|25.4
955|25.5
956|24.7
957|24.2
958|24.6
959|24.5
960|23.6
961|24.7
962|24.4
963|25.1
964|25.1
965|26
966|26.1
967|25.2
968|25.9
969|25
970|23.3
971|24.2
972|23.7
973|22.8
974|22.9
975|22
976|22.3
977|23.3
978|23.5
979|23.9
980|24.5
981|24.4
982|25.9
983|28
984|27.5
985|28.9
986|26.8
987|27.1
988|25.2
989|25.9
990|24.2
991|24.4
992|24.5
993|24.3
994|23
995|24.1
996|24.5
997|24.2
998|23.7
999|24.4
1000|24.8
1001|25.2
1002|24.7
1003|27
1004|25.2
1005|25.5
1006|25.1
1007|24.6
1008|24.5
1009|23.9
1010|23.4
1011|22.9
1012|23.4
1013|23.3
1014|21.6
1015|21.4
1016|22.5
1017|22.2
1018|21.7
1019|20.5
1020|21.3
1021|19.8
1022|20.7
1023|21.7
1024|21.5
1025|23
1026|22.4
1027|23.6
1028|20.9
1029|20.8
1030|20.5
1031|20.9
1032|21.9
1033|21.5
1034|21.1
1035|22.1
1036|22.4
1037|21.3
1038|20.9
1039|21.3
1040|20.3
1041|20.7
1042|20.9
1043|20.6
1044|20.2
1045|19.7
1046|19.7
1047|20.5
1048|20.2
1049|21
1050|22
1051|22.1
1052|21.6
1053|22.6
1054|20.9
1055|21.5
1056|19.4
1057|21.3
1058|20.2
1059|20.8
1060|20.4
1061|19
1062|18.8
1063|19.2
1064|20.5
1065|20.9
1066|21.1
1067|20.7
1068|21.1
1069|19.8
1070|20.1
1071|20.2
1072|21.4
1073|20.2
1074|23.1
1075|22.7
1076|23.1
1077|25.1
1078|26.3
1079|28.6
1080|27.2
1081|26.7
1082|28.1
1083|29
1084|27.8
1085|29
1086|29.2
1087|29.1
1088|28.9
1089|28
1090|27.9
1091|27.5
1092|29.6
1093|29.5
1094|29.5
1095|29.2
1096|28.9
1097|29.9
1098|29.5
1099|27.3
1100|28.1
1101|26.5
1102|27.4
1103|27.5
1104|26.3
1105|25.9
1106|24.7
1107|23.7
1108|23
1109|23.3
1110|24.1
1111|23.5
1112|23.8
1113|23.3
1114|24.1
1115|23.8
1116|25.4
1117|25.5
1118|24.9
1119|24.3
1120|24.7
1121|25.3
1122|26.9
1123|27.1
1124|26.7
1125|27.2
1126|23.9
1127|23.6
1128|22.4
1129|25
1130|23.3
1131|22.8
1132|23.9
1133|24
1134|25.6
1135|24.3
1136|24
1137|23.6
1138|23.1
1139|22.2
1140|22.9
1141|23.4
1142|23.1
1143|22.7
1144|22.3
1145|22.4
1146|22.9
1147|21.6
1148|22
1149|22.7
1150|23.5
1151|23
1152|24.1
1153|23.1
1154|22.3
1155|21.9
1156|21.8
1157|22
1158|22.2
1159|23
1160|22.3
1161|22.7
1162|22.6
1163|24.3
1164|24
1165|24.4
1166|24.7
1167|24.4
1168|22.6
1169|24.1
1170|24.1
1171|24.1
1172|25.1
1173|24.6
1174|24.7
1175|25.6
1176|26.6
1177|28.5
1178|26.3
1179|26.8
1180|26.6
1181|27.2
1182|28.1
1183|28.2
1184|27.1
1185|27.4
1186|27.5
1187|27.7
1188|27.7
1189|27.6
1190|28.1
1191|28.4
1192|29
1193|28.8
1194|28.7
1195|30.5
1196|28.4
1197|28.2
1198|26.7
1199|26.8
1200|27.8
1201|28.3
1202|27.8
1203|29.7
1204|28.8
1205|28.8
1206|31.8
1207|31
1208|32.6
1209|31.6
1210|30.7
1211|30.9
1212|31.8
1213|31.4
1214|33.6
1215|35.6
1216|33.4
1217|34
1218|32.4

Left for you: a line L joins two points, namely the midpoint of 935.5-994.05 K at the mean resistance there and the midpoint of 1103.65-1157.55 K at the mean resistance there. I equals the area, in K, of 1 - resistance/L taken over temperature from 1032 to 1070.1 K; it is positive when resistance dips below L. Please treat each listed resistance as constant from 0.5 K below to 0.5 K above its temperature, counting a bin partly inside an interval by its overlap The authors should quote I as 6.0 K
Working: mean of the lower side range 25.5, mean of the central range 20.8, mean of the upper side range 23.8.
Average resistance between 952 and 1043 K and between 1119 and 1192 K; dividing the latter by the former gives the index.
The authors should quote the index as 1.04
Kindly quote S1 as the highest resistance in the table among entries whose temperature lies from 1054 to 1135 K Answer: 29.9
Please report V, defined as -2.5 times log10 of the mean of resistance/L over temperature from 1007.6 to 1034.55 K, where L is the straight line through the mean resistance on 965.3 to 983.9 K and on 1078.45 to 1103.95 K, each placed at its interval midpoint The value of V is 0.18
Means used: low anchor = 24.4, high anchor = 28.4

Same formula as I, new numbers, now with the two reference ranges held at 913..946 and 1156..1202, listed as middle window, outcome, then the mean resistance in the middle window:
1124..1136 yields 0.9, 24.3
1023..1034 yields 2.0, 21.7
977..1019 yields 3.5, 24.5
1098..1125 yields 0.9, 25.4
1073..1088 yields -0.1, 26.6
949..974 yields 1.8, 24.8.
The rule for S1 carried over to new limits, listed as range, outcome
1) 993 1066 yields 27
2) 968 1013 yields 28.9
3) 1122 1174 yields 27.2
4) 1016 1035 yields 23.6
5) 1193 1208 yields 32.6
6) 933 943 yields 29.5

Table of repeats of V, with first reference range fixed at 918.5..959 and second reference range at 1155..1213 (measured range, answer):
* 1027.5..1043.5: 0.248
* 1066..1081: 0.164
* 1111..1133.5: 0.090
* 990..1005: 0.080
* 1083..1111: -0.029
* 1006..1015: 0.134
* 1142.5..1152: 0.182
